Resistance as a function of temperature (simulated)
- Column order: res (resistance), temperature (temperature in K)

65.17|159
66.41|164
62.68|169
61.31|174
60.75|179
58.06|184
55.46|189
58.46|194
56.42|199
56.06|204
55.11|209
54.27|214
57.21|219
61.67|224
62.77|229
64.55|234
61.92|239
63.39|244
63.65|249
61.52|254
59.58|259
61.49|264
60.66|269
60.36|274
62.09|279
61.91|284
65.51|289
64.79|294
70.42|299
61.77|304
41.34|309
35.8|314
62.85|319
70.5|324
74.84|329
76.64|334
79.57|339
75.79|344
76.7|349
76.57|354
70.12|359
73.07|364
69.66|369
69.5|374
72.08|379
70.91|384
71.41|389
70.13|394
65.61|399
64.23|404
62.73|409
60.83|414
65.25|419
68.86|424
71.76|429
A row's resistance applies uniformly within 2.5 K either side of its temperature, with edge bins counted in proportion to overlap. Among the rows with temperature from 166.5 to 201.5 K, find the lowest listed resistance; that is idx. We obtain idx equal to 55.46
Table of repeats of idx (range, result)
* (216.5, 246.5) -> 57.21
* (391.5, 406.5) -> 64.23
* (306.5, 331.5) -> 35.8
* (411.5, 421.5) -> 60.83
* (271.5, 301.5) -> 60.36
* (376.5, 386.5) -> 70.91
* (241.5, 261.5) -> 59.58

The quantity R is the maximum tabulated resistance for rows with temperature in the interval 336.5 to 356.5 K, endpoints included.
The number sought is 79.57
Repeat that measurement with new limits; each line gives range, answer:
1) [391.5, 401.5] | 70.13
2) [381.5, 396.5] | 71.41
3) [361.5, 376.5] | 73.07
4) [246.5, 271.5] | 63.65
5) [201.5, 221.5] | 57.21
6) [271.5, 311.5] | 70.42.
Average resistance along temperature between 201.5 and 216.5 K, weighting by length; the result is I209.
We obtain 55.1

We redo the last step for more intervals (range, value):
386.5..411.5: 66.8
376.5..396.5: 71.1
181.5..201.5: 57.1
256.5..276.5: 60.5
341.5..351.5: 76.2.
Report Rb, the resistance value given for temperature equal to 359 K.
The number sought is 70.12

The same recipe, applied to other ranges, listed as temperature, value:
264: 61.49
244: 63.39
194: 58.46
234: 64.55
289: 65.51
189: 55.46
